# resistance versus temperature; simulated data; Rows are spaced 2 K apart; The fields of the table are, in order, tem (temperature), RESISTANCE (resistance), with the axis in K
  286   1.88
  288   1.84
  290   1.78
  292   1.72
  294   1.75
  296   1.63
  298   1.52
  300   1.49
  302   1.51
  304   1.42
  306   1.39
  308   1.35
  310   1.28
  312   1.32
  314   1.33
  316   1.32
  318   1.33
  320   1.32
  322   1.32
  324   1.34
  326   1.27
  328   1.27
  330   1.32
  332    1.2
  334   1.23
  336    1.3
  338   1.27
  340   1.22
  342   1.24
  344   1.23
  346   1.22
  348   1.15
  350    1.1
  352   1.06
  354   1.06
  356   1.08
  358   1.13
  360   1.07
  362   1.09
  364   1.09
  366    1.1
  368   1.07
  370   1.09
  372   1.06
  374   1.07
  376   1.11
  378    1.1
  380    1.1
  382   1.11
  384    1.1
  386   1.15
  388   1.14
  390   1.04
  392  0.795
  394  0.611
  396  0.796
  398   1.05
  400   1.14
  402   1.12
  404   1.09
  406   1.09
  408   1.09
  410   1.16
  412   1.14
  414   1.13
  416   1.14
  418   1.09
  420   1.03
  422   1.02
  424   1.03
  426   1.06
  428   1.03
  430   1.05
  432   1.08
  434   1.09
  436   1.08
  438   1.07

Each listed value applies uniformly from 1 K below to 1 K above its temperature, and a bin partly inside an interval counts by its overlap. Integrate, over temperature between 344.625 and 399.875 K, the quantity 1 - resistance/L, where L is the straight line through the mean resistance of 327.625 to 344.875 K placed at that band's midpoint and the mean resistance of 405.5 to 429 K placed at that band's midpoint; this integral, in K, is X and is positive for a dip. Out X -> 5.6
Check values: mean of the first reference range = 1.25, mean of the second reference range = 1.08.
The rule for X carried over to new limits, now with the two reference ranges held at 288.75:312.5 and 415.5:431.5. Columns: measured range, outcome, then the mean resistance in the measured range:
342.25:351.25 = 1.1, 1.18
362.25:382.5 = 2.6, 1.09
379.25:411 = 3.4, 1.04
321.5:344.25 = 2.1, 1.27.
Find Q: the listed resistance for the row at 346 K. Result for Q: 1.22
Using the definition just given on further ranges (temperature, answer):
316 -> 1.32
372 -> 1.06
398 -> 1.05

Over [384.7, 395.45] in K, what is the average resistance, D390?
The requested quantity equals 0.945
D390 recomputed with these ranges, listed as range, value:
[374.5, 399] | 1.01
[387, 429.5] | 1.04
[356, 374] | 1.09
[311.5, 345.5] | 1.28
